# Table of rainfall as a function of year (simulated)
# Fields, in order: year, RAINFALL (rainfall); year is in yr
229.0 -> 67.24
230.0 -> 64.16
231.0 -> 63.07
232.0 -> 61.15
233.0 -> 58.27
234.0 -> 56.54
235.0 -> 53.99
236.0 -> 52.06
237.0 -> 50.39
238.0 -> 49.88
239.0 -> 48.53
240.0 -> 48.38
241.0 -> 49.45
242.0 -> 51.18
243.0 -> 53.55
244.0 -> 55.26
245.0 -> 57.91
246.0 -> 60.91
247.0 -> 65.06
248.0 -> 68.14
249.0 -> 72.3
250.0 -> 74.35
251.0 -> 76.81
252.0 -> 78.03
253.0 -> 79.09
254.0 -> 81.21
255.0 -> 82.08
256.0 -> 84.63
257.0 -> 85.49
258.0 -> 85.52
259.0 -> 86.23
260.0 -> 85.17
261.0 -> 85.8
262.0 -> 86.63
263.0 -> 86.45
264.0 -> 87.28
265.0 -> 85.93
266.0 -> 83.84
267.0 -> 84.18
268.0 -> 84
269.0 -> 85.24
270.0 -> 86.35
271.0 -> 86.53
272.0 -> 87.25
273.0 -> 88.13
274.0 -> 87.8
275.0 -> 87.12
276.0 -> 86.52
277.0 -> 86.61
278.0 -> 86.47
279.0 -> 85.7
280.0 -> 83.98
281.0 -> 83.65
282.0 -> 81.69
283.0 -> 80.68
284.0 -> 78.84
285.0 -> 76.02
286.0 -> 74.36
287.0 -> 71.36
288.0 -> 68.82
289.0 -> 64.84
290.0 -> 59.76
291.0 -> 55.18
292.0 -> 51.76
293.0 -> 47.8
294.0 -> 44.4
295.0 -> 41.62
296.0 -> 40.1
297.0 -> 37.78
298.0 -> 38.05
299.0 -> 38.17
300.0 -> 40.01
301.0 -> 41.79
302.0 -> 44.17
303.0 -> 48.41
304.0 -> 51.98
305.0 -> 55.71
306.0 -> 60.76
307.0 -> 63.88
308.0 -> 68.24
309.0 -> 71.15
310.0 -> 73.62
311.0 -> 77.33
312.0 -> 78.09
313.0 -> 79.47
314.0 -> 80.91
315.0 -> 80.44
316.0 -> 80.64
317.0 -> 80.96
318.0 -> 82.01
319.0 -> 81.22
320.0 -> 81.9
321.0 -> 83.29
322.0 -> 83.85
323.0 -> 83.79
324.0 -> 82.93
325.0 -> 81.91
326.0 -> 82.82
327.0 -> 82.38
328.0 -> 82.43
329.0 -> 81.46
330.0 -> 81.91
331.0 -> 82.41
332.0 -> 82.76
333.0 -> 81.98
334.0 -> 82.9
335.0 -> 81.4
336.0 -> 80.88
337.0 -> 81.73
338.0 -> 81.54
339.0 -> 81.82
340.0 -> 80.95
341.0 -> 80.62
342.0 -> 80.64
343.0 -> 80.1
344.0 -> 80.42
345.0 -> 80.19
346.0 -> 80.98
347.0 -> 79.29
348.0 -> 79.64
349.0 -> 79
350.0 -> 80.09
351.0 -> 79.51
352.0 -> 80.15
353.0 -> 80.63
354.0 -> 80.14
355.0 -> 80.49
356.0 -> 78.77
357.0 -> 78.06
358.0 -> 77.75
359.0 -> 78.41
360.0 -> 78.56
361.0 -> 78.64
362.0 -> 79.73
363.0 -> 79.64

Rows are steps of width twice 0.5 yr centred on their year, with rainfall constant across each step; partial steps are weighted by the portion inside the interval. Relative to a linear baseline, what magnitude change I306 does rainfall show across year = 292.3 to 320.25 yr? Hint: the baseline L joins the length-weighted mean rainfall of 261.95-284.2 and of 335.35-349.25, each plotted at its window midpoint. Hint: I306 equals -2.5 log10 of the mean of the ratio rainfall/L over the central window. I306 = 0.34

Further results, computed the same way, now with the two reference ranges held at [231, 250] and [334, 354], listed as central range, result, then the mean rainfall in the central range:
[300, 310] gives 0.264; 56.3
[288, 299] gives 0.378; 48.6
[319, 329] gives -0.092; 82.7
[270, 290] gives -0.225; 81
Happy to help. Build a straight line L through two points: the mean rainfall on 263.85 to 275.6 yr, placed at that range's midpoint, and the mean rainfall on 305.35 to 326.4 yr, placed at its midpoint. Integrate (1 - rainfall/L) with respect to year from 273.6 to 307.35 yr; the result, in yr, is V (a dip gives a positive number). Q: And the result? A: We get 8.1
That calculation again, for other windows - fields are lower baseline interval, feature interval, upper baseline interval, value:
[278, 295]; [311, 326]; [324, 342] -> -0.7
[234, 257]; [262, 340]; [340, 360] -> -1.9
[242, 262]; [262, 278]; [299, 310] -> -4.4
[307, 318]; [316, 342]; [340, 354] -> -1.2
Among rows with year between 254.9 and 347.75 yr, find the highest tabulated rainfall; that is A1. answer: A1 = 88.13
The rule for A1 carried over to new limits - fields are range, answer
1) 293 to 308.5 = 68.24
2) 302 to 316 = 80.91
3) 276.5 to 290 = 86.61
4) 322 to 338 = 83.85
